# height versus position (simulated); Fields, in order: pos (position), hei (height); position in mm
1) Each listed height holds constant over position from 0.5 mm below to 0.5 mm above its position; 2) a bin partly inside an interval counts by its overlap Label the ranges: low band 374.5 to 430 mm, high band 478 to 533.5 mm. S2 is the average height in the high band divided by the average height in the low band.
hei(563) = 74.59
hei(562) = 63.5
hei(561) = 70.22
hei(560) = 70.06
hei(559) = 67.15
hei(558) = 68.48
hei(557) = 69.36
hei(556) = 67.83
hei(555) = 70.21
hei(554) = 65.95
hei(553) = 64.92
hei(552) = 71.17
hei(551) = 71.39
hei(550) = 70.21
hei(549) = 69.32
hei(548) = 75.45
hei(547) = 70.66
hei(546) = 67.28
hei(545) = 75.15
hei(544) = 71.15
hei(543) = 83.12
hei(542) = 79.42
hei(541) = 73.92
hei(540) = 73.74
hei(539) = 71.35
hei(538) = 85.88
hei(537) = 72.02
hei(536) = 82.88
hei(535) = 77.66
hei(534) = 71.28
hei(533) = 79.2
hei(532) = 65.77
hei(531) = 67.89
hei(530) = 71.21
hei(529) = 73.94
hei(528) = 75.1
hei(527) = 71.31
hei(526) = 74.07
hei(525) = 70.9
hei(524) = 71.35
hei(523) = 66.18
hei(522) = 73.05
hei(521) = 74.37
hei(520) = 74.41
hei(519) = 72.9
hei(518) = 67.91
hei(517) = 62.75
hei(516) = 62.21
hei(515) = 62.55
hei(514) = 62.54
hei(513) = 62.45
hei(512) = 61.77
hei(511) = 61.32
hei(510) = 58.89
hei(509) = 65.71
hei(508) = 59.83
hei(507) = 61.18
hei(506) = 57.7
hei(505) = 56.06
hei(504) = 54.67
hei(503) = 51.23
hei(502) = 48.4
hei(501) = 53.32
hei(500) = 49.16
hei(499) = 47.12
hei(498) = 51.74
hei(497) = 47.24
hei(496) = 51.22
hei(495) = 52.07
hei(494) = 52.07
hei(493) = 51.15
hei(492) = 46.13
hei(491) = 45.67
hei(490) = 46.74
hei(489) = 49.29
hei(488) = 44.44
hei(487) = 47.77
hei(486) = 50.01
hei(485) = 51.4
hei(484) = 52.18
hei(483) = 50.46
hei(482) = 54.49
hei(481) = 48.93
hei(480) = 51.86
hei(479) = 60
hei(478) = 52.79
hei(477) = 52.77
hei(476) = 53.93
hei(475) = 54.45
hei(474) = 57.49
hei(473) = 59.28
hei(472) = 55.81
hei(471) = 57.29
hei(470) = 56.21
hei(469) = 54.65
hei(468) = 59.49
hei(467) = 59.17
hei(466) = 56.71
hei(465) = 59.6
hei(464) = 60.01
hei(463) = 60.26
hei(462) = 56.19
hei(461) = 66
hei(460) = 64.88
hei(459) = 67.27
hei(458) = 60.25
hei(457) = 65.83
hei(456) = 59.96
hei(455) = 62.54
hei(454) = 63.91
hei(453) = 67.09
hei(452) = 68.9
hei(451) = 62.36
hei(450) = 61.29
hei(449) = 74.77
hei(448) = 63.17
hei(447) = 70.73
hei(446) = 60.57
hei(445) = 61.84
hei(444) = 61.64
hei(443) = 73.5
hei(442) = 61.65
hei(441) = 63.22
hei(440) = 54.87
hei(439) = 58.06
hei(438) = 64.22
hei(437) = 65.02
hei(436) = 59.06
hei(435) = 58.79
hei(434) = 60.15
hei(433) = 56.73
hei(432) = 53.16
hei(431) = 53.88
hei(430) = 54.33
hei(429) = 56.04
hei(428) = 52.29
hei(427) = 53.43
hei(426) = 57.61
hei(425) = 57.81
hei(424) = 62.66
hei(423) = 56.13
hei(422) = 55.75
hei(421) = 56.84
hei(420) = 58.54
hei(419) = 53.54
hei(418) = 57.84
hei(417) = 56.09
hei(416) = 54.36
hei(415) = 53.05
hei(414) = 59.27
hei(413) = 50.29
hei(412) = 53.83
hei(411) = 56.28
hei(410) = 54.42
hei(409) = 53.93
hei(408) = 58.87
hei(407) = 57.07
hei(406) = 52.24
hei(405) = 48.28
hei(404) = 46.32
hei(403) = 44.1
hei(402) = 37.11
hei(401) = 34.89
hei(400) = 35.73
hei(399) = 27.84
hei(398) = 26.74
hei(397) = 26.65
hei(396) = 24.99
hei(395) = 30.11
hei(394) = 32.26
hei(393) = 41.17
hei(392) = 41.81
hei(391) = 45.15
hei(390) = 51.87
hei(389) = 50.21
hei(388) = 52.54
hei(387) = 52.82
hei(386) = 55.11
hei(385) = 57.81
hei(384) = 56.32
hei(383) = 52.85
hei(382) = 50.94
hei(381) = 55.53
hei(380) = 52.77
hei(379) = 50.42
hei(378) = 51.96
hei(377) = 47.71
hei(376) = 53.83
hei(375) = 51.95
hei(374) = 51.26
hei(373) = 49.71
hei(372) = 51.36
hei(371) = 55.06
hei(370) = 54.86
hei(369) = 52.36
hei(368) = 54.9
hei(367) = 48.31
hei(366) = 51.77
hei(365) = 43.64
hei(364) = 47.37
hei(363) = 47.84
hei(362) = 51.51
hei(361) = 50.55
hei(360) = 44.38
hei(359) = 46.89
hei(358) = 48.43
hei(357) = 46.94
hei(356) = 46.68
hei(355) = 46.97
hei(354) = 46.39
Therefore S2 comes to 1.2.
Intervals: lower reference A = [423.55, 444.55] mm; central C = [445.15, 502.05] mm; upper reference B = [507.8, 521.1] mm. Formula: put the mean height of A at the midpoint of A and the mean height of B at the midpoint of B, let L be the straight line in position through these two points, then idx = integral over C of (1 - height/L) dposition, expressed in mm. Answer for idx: 4.89 mm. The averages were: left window 59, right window 64.8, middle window 56.4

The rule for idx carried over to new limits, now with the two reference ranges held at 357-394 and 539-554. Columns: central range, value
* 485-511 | 5.52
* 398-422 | 2.11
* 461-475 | 0.95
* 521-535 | -0.39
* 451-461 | -0.62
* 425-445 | -0.29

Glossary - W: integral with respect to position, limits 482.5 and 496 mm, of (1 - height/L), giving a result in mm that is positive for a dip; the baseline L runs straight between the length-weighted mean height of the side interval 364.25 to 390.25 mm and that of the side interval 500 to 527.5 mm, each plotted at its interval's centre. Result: 2.7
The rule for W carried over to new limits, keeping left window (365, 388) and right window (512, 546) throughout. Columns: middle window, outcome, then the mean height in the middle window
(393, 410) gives 4.73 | 40.3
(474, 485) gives 2.06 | 53.3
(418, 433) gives 0.71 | 56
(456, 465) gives 0.13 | 62.3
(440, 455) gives -0.82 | 64.9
